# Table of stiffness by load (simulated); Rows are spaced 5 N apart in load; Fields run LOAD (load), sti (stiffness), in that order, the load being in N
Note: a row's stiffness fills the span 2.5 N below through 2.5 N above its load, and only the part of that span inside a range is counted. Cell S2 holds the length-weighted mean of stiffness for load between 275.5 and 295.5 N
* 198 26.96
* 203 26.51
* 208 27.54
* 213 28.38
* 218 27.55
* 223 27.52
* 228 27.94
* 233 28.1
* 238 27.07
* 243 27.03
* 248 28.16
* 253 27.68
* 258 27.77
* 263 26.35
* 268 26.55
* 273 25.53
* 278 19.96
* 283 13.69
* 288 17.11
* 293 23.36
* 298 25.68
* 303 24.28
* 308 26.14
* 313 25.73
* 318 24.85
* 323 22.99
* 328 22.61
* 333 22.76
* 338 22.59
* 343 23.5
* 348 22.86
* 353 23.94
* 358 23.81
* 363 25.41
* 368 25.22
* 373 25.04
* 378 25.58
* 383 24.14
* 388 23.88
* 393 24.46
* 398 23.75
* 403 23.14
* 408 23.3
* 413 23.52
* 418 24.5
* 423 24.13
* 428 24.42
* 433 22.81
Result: 18.5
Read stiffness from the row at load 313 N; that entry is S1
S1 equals 25.73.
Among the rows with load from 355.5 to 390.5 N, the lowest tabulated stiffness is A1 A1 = 23.81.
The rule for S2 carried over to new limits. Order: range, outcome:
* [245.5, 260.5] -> 27.9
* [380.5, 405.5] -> 23.9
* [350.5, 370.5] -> 24.6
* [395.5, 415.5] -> 23.4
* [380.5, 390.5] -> 24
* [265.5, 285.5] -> 21.4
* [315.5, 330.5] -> 23.5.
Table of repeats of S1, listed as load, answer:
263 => 26.35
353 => 23.94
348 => 22.86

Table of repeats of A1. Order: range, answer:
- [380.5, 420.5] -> 23.14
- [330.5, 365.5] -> 22.59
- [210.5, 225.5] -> 27.52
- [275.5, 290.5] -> 13.69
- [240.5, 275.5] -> 25.53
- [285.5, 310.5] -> 17.11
